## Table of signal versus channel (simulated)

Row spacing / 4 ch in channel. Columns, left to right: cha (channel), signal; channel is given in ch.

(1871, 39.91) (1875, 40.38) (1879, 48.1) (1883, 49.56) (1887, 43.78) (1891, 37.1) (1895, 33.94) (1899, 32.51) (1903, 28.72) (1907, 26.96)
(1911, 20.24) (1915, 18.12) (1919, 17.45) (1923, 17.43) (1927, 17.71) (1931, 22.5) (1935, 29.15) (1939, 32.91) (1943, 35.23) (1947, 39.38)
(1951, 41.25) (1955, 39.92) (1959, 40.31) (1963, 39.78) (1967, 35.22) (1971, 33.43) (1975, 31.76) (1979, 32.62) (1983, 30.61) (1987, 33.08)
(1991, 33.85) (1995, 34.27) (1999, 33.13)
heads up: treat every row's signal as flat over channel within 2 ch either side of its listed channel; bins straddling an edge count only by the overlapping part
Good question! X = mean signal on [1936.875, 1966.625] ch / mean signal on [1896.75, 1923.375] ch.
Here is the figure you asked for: 1.62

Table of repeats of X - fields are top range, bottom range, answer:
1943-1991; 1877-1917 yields 1.06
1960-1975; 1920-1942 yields 1.48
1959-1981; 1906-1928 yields 1.81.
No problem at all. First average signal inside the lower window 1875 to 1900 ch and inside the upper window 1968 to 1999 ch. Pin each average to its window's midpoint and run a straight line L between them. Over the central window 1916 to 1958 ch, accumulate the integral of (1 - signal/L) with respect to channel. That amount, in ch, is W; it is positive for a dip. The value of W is 8.3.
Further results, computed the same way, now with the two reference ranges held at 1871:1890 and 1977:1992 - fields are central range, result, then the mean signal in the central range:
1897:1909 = 3.6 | 29.4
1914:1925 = 6.1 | 17.6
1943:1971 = -2.3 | 38.6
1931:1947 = 2.4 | 32.1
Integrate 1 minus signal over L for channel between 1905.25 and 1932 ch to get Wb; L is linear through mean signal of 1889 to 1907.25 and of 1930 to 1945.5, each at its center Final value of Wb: 9.9 ch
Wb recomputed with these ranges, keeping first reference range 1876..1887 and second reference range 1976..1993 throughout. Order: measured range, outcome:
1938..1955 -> 0.03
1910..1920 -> 5.62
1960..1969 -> -0.62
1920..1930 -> 5.59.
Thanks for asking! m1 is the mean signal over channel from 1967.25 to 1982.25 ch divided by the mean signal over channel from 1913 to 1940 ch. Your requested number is 1.5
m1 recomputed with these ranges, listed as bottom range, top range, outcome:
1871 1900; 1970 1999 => 0.80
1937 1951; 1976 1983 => 0.87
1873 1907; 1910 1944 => 0.60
